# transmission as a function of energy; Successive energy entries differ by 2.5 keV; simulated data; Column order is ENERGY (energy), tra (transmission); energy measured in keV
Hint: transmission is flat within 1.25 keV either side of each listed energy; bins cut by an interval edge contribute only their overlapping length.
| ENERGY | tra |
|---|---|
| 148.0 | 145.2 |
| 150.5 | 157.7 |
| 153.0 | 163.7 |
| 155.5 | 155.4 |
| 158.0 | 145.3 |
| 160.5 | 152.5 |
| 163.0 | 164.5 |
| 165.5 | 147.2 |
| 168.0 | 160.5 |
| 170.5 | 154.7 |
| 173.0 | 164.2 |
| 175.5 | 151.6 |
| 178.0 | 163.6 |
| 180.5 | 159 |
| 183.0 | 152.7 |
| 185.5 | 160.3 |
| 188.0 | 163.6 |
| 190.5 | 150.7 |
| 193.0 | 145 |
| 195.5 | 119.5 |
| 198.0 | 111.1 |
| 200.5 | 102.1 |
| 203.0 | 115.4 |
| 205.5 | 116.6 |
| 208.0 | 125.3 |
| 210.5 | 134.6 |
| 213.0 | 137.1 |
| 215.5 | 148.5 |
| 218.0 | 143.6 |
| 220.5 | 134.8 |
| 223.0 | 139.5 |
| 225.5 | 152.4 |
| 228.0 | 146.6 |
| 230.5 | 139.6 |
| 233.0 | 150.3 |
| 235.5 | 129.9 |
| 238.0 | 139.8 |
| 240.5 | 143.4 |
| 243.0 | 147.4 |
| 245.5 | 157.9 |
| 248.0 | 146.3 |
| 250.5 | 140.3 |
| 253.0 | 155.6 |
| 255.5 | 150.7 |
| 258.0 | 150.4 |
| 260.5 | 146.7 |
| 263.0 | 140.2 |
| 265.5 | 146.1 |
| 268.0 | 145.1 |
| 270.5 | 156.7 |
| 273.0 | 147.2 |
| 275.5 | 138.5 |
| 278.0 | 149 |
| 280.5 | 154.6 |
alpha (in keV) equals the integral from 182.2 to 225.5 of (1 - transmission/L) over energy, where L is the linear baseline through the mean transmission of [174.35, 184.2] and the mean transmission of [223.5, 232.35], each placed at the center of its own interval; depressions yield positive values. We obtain 4.5 keV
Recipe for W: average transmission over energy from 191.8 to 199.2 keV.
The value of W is 125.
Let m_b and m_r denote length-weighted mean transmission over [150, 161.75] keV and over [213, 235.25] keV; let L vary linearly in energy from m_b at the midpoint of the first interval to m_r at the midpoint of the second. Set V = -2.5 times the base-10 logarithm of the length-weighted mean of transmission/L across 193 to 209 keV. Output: 0.25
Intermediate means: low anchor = 155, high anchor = 143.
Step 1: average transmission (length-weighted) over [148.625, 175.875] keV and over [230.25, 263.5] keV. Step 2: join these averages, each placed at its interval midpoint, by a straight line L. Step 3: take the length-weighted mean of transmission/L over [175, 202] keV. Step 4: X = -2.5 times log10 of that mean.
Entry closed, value 0.07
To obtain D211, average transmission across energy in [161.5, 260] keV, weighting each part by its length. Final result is 144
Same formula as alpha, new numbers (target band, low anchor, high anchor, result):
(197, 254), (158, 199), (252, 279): 4.6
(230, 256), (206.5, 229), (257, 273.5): -0.3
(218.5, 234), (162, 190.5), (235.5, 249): 0.5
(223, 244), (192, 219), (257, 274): -1.1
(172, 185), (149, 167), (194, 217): -1.5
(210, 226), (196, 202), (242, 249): -2.0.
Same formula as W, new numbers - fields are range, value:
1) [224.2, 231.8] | 146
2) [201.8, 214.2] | 126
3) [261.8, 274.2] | 147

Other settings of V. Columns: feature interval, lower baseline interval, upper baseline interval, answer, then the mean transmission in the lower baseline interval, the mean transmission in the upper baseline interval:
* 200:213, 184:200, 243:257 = 0.173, 140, 150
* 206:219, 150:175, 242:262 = 0.120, 156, 149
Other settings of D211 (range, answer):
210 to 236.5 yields 142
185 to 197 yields 146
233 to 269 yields 146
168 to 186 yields 158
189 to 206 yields 124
